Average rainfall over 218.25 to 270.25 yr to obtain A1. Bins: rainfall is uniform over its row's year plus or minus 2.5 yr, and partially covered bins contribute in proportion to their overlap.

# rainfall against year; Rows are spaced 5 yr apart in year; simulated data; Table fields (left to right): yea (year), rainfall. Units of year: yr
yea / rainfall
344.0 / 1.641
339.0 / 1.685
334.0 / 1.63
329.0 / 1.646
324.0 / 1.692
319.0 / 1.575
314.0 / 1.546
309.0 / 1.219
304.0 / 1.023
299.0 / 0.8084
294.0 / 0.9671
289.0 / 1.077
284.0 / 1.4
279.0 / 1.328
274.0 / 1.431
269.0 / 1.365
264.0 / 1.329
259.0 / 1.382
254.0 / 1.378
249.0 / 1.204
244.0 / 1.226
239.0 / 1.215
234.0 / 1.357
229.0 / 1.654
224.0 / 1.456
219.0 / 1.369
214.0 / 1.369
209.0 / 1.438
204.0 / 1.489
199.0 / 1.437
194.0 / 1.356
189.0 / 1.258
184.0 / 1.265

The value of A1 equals 1.36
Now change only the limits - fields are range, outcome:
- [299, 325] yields 1.34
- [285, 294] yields 1.1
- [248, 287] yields 1.35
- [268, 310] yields 1.17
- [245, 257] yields 1.29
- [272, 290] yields 1.32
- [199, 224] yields 1.42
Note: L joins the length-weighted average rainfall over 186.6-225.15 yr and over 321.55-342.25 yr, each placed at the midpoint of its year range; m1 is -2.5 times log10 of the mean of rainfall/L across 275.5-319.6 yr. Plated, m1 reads 0.30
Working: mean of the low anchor 1.39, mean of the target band 1.21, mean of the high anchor 1.66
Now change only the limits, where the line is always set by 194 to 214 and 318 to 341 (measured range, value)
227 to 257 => 0.12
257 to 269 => 0.13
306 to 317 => 0.18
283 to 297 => 0.38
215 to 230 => 0.00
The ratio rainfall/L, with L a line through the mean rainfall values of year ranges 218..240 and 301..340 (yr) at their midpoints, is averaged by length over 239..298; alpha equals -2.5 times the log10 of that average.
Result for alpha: 0.15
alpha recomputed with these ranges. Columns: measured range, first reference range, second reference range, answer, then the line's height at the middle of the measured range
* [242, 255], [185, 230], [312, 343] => 0.18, 1.49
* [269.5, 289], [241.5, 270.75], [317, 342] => 0.06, 1.42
